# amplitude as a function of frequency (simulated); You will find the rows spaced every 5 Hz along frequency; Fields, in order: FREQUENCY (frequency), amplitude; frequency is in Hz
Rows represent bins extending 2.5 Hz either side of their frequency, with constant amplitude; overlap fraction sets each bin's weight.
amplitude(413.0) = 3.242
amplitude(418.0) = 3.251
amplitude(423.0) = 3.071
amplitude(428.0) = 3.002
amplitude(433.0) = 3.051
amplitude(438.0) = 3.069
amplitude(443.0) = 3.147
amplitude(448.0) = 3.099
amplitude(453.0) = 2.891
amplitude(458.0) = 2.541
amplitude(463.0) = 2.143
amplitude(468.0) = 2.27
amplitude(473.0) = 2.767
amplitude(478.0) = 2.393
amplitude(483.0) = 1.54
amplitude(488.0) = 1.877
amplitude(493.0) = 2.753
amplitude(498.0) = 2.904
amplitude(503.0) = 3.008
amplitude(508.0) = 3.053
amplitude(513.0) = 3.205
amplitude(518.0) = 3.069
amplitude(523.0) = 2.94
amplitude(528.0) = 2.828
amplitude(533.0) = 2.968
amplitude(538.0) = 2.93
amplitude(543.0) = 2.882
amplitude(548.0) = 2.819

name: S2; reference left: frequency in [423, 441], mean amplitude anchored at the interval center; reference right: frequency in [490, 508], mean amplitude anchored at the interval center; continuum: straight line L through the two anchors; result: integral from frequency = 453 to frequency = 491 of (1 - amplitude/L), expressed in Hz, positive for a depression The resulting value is 8.8 Hz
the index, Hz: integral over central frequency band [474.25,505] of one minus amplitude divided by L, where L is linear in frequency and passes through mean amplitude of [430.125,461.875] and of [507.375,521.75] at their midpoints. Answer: 6.3 Hz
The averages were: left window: 2.93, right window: 3.1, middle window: 2.42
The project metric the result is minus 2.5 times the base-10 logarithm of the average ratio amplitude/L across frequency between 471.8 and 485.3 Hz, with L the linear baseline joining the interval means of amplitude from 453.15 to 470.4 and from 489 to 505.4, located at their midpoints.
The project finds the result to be 0.17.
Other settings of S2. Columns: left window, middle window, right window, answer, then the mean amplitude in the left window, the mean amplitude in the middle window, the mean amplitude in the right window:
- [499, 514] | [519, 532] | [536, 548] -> 0.2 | 3.06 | 2.92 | 2.89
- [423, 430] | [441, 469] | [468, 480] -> 0.4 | 3.03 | 2.7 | 2.52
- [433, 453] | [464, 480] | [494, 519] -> 3.2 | 3.07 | 2.45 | 3.03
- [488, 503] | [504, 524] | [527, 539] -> -1.9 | 2.7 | 3.07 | 2.92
